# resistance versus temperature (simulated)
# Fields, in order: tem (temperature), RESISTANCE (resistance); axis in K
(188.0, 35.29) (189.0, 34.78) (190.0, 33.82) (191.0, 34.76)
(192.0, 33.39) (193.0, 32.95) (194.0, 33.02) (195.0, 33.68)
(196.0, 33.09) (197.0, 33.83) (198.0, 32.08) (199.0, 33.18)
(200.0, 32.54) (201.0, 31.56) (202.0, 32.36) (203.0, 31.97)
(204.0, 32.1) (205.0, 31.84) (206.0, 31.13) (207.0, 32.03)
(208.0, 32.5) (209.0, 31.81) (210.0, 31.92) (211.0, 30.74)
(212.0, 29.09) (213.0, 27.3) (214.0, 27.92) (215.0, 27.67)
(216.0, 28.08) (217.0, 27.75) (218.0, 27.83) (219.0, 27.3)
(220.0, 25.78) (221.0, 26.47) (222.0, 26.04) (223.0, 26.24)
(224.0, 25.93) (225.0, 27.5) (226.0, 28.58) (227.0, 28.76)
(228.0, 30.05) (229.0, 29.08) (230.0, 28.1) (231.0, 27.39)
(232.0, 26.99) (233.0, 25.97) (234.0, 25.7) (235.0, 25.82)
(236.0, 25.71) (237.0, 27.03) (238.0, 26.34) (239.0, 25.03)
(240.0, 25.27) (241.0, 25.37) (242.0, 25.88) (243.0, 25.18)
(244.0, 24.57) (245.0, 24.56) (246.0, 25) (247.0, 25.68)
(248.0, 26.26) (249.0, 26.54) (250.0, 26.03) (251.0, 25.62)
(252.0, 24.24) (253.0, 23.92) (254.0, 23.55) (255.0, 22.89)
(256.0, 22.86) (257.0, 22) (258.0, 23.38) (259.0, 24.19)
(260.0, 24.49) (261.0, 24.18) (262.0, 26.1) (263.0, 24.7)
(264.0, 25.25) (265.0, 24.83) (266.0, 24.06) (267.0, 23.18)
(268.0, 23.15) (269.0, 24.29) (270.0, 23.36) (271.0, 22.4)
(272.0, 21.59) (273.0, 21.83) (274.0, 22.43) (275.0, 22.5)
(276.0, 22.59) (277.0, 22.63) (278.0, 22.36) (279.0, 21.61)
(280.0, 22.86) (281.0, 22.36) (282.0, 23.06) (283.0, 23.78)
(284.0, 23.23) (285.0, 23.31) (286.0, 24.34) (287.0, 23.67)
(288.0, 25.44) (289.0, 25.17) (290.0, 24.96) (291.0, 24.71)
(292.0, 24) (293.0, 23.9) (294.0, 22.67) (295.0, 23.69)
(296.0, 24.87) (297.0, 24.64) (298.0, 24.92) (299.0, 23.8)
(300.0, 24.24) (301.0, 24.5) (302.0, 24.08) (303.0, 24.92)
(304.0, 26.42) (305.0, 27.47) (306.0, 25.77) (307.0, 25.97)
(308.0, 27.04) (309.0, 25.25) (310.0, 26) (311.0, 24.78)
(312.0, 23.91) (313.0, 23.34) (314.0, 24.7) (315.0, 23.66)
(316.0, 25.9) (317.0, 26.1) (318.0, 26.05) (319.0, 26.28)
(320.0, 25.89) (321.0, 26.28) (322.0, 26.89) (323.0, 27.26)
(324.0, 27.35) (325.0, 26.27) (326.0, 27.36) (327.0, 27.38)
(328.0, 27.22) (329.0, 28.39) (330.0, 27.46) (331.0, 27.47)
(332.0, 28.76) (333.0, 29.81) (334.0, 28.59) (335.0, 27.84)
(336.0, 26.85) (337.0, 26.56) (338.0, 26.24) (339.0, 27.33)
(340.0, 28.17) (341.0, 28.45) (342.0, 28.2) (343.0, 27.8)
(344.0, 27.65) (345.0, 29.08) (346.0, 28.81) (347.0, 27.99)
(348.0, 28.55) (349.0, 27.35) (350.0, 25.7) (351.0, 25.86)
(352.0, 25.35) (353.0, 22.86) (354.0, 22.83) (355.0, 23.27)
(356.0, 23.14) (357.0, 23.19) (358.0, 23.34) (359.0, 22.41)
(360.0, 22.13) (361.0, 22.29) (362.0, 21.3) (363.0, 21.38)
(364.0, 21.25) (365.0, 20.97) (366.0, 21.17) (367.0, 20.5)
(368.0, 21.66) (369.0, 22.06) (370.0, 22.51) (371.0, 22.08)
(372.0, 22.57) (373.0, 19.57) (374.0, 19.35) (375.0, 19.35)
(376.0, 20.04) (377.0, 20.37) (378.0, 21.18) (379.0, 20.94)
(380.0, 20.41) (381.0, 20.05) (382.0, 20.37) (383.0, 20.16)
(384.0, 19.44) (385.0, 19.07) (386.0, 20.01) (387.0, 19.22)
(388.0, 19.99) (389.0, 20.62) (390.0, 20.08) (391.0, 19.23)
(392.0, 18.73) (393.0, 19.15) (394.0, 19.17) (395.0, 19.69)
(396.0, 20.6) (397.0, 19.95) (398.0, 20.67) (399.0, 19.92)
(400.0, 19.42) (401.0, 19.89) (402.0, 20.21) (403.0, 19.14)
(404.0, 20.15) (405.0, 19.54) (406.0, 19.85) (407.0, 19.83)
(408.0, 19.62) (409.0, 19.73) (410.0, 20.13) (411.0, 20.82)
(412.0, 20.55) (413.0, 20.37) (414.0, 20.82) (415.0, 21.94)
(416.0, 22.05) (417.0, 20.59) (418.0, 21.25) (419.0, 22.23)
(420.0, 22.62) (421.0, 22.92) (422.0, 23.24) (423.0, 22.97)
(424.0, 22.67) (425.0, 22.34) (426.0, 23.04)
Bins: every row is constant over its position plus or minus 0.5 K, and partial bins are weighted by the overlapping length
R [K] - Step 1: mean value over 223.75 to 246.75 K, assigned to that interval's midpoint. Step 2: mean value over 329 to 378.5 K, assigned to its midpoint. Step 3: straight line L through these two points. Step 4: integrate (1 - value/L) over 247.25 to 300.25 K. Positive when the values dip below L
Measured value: 4.16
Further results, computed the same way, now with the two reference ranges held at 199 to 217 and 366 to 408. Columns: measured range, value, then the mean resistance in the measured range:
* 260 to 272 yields 1.4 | 24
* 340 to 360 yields -3.1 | 25.8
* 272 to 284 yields 1.8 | 22.5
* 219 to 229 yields 0.8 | 27.4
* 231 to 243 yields 1.3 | 25.9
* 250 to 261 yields 1.6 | 23.8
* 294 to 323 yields -0.6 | 25.3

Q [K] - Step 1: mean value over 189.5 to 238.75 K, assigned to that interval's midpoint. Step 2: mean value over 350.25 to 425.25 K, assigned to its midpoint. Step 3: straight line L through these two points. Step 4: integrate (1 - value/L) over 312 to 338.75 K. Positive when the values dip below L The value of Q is -2.9 K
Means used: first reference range 29.6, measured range 26.7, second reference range 21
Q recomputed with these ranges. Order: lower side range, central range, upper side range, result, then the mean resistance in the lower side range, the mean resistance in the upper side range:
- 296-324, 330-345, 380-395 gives -2.87 K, 25.4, 19.7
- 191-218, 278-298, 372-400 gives 1.76 K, 31.4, 19.9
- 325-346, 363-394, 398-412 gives 3.41 K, 27.8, 19.9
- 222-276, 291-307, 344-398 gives -0.61 K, 25.1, 21.9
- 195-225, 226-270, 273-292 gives 1.93 K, 30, 23.4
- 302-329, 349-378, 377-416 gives 0.42 K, 26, 20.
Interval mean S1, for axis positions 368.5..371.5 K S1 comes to 22.2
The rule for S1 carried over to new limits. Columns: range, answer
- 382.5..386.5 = 19.7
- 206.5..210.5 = 32.1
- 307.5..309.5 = 26.1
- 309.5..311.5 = 25.4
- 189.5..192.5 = 34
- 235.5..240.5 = 25.9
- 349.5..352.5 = 25.6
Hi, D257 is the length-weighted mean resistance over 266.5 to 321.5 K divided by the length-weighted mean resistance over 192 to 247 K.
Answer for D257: 0.84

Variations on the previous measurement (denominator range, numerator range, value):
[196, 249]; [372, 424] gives 0.72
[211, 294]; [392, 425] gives 0.82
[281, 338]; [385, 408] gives 0.77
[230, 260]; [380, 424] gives 0.81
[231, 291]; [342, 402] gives 0.90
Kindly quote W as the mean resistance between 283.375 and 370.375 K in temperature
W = 25.3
